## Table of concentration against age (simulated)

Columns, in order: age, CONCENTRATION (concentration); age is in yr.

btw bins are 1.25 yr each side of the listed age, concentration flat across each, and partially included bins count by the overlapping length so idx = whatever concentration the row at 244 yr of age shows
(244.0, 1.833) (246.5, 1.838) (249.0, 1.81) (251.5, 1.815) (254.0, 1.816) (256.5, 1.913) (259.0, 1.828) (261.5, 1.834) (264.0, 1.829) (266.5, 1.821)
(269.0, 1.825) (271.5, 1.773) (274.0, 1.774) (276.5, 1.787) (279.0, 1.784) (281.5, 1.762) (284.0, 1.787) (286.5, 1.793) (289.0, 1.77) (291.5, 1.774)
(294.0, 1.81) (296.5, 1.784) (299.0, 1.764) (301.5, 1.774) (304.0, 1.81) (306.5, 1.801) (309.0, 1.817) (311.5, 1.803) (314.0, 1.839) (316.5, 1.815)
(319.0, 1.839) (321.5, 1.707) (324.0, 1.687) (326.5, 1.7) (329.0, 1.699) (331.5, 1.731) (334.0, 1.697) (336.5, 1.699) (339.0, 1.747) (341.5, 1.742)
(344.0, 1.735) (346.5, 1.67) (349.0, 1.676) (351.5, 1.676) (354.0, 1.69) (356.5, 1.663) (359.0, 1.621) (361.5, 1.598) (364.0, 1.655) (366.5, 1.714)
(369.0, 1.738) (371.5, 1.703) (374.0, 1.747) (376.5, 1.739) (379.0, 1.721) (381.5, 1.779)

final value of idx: 1.833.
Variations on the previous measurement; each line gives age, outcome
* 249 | 1.81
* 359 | 1.621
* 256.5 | 1.913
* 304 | 1.81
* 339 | 1.747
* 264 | 1.829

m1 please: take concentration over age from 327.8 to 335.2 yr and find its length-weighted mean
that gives 1.71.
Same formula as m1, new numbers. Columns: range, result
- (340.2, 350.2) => 1.71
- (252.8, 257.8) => 1.86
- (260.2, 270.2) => 1.83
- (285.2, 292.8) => 1.78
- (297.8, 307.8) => 1.79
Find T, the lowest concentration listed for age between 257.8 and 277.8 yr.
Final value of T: 1.773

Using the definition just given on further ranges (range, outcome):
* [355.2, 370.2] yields 1.598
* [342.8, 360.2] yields 1.621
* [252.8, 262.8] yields 1.816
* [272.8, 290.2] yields 1.762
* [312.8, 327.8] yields 1.687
